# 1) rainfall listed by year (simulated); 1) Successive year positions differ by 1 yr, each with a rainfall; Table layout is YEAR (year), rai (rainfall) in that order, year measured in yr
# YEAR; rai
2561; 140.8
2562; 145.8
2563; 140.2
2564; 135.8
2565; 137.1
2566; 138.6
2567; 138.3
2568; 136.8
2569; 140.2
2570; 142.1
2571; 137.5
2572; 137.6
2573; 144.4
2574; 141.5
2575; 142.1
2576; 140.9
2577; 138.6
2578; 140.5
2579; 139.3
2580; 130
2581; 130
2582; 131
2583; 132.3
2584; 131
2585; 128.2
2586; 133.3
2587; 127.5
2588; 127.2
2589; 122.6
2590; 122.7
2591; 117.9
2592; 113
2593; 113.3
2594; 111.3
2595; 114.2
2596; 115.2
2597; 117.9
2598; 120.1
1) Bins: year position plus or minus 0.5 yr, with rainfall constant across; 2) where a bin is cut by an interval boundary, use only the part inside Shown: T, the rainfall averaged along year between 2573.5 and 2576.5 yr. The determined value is 142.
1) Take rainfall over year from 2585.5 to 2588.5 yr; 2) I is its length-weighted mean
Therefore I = 129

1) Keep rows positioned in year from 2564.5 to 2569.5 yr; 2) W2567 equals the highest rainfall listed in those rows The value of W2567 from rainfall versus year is 140.2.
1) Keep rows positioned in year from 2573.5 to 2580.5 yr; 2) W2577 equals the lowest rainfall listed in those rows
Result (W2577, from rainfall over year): 130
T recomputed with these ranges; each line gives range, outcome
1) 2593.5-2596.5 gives 114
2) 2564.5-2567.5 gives 138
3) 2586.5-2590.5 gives 125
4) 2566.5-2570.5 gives 139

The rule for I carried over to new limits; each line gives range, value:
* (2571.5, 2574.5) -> 141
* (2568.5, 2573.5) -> 140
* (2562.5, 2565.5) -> 138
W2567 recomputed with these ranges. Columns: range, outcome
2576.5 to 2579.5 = 140.5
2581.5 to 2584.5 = 132.3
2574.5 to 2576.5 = 142.1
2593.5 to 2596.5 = 115.2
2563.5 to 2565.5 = 137.1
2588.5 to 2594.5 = 122.7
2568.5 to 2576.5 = 144.4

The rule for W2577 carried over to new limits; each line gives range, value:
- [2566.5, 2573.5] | 136.8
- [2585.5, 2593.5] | 113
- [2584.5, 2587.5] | 127.5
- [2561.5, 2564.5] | 135.8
